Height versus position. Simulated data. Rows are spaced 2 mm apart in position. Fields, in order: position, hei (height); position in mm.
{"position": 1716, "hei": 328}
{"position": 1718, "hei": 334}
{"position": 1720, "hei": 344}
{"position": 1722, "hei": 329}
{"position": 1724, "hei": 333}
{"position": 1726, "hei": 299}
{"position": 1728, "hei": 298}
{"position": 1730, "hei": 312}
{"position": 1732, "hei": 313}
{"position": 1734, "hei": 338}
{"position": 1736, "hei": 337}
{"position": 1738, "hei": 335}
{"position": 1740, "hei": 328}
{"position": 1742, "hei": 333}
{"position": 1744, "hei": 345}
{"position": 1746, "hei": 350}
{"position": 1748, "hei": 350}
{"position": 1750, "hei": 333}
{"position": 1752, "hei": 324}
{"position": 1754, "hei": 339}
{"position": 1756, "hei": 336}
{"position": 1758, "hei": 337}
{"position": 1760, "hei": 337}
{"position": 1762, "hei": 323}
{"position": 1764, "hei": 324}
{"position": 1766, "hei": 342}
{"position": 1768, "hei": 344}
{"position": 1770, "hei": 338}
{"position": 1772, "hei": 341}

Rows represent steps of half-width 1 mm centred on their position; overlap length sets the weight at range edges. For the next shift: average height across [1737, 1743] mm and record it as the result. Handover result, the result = 332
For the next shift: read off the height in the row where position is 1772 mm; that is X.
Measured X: 341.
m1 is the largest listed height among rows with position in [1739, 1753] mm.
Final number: 350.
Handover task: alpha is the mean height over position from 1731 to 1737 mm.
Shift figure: 329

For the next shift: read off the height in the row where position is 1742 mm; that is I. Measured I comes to 333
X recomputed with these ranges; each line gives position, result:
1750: 333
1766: 342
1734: 338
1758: 337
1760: 337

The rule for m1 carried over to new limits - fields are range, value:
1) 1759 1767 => 342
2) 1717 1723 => 344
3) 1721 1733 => 333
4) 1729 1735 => 338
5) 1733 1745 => 345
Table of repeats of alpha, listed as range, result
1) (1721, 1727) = 320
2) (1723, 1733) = 311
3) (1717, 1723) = 336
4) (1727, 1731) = 305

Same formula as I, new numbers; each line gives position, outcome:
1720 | 344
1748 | 350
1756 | 336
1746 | 350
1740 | 328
